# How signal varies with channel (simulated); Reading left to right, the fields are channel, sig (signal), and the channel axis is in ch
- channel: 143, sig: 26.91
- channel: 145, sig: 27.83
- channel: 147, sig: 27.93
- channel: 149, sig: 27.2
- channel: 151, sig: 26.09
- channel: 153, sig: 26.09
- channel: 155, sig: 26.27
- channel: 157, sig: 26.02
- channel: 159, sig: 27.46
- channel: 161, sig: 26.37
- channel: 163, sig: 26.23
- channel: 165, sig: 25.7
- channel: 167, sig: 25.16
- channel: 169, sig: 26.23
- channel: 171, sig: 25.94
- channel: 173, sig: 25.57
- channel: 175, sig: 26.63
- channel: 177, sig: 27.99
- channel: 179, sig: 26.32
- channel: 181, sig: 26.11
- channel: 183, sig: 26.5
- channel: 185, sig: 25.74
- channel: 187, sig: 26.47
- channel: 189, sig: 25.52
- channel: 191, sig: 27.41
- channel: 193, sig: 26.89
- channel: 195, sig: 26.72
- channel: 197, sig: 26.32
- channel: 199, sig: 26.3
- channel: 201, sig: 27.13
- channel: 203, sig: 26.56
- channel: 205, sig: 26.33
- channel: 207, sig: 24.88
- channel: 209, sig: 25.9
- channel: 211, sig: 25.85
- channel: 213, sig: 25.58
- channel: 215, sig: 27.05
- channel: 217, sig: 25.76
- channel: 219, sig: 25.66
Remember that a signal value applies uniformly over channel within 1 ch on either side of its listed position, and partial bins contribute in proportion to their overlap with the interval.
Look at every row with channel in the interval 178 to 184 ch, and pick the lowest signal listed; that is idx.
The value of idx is 26.11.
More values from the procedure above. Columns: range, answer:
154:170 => 25.16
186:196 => 25.52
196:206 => 26.3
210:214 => 25.58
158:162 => 26.37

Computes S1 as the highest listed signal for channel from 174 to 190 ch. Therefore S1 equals 27.99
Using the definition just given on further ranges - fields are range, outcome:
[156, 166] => 27.46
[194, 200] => 26.72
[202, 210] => 26.56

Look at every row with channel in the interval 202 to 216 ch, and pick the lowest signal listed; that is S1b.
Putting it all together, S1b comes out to 24.88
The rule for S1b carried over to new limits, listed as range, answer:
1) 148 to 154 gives 26.09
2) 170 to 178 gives 25.57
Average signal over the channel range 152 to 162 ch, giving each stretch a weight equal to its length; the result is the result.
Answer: 26.4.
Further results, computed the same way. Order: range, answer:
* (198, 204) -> 26.7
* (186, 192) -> 26.5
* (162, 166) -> 26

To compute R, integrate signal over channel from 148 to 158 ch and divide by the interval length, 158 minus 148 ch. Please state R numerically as 26.3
